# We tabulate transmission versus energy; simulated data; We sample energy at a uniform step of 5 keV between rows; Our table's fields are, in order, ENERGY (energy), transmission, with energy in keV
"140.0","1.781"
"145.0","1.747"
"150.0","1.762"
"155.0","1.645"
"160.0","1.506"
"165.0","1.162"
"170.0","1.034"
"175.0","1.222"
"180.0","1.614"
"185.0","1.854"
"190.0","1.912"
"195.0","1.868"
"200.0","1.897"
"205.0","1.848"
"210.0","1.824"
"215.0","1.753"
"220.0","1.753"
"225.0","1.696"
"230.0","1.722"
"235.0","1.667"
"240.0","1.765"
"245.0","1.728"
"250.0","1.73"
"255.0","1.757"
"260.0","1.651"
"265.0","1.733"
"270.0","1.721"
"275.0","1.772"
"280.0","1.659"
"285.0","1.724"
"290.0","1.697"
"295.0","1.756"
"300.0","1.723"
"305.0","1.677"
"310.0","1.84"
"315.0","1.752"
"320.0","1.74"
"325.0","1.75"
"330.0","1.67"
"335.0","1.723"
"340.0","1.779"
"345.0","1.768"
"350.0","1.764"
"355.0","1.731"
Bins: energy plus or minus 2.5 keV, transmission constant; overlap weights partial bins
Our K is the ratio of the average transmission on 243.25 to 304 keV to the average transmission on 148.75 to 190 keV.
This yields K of 1.15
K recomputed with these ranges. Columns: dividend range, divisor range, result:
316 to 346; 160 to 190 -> 1.21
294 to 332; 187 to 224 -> 0.95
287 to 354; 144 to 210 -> 1.07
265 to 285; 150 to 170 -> 1.20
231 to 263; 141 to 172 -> 1.15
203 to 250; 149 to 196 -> 1.13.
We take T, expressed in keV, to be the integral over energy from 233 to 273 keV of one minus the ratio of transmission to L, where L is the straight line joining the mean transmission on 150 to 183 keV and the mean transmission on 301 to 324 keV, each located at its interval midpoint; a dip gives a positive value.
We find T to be -2.8 keV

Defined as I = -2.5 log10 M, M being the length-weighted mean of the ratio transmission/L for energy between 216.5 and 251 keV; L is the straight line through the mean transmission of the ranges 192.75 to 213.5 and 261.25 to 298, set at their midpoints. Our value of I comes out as 0.05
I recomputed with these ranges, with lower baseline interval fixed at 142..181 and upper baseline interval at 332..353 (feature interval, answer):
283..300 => -0.03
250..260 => -0.07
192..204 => -0.23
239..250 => -0.09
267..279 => -0.06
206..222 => -0.16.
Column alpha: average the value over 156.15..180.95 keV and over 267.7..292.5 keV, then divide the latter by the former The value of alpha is 1.3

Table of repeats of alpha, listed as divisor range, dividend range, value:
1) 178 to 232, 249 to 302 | 0.96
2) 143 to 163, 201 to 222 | 1.09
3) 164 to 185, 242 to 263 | 1.29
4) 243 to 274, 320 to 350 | 1.01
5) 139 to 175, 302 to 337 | 1.17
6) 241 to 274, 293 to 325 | 1.01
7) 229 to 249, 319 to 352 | 1.01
